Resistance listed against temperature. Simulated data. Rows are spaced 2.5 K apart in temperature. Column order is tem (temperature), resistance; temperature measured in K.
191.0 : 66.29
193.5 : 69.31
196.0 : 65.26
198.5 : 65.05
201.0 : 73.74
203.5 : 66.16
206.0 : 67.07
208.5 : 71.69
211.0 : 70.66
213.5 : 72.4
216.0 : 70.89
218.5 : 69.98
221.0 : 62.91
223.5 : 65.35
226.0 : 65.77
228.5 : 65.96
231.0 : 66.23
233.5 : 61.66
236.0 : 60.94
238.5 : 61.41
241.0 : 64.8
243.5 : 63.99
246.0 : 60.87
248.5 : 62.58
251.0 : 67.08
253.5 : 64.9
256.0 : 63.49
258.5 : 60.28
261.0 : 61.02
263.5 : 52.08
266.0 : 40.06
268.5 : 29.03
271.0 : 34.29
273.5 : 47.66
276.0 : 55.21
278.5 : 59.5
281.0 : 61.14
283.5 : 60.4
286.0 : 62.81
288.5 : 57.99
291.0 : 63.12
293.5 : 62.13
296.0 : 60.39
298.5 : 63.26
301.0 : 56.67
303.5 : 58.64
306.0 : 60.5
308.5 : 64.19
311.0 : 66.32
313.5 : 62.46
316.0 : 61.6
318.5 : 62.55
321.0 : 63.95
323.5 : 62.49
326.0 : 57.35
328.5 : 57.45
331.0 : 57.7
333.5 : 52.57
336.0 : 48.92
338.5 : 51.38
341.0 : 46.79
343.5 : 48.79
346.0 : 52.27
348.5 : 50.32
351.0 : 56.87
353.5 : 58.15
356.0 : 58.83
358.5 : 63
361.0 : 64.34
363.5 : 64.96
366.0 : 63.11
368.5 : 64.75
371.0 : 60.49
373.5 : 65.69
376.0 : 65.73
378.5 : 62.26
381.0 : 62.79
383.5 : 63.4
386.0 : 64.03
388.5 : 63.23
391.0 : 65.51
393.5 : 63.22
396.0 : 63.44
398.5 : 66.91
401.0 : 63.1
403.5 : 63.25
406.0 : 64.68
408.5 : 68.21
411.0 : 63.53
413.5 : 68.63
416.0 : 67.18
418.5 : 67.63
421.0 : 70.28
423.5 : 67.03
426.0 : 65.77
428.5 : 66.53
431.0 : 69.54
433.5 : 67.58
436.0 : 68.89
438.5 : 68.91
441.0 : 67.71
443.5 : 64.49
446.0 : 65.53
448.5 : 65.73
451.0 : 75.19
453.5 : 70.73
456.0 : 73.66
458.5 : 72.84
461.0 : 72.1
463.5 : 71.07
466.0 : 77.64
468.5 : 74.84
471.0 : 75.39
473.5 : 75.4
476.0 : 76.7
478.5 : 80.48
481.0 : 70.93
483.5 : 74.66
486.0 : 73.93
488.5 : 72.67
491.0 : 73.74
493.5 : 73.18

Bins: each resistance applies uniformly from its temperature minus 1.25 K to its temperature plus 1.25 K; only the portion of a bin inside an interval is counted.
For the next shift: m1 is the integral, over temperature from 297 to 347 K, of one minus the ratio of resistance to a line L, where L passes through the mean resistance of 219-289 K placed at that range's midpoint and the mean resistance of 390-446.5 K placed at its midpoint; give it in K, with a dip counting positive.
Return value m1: 3.2 K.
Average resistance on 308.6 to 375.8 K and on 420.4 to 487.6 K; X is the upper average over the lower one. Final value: 1.2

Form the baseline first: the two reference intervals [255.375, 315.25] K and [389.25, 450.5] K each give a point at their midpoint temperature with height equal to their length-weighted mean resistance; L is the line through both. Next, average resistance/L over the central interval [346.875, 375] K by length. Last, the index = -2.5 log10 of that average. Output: 0.02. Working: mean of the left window 56.7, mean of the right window 66.5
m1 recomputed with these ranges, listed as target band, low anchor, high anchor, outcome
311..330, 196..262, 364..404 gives 0.9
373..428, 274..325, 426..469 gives 1.5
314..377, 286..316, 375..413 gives 4.4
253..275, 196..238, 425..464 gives 5.8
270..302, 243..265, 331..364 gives 1.0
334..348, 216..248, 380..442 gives 3.3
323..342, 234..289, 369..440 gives 2.2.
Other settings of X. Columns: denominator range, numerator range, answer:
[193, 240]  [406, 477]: 1.04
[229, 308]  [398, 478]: 1.19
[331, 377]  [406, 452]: 1.17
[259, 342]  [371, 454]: 1.17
